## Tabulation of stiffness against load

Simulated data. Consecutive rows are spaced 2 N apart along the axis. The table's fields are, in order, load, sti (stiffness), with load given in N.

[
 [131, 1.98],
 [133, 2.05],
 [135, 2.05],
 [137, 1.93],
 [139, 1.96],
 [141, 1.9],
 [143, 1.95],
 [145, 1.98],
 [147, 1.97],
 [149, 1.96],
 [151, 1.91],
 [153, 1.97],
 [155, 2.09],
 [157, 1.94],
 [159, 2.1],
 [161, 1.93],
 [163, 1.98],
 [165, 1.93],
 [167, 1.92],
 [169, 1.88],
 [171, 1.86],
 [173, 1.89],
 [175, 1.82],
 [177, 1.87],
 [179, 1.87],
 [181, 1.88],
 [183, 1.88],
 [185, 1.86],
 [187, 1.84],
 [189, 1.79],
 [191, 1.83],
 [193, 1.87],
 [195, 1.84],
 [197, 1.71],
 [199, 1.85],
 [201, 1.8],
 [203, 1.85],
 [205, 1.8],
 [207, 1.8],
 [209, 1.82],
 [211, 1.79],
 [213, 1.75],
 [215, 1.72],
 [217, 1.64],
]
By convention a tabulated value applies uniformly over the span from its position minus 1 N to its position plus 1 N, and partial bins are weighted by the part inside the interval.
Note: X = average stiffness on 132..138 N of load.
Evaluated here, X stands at 2.01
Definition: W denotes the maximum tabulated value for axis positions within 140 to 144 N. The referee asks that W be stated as 1.95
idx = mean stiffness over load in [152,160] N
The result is 2.02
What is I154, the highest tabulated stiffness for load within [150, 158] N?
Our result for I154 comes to 2.09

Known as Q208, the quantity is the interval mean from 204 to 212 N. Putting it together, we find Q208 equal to 1.8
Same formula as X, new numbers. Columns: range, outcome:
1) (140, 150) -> 1.95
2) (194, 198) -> 1.77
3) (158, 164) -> 2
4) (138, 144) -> 1.94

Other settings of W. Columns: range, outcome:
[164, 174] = 1.93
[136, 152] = 1.98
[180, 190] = 1.88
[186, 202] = 1.87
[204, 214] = 1.82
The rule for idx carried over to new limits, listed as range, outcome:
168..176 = 1.86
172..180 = 1.86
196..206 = 1.8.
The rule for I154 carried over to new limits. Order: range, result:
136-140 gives 1.96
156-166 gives 2.1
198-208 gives 1.85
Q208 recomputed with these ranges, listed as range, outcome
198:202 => 1.83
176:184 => 1.88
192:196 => 1.85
